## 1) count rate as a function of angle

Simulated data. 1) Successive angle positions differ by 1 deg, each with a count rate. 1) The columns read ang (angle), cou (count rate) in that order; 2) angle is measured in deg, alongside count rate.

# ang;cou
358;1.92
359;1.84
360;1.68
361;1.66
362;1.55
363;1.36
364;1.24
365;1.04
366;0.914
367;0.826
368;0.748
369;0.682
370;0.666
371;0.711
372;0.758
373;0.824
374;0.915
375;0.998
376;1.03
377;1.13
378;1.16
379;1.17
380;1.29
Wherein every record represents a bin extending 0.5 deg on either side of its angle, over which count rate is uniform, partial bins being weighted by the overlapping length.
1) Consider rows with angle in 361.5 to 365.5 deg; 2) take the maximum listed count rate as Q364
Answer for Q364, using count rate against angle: 1.55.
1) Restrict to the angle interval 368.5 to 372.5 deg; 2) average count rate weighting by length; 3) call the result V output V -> 0.704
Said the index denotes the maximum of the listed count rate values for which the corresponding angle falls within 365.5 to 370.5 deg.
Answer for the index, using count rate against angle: 0.914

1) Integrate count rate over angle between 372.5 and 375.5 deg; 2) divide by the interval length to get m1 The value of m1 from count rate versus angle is 0.912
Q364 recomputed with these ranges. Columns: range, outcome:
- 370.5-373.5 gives 0.824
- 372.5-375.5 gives 0.998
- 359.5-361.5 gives 1.68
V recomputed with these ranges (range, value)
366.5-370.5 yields 0.731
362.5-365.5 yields 1.21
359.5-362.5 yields 1.63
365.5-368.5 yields 0.829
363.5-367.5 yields 1.01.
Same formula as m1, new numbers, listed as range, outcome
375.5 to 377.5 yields 1.08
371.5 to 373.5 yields 0.791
